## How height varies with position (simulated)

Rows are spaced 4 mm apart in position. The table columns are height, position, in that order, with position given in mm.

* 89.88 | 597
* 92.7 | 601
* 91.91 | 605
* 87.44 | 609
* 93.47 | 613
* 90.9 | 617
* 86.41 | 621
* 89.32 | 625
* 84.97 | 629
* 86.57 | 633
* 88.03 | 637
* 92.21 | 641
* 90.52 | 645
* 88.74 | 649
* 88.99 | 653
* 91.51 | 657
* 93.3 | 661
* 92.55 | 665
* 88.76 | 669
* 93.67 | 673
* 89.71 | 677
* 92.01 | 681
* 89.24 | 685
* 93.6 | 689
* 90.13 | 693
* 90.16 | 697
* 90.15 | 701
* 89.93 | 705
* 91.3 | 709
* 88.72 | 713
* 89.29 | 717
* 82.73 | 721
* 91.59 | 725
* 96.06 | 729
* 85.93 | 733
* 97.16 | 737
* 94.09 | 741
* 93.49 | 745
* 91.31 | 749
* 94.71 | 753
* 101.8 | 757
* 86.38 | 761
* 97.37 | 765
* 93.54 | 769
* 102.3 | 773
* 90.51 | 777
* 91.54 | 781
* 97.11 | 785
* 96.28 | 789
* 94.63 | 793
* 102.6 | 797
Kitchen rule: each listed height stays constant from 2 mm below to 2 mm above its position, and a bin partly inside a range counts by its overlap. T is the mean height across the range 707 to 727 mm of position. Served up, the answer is 88.7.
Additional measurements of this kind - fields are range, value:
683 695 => 91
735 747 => 94.9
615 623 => 88.7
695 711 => 90.4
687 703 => 91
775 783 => 91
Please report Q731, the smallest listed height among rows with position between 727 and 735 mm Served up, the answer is 85.93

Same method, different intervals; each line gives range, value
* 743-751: 91.31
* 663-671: 88.76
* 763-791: 90.51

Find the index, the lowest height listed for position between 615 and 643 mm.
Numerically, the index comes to 84.97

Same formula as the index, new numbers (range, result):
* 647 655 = 88.74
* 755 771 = 86.38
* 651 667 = 88.99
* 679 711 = 89.24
